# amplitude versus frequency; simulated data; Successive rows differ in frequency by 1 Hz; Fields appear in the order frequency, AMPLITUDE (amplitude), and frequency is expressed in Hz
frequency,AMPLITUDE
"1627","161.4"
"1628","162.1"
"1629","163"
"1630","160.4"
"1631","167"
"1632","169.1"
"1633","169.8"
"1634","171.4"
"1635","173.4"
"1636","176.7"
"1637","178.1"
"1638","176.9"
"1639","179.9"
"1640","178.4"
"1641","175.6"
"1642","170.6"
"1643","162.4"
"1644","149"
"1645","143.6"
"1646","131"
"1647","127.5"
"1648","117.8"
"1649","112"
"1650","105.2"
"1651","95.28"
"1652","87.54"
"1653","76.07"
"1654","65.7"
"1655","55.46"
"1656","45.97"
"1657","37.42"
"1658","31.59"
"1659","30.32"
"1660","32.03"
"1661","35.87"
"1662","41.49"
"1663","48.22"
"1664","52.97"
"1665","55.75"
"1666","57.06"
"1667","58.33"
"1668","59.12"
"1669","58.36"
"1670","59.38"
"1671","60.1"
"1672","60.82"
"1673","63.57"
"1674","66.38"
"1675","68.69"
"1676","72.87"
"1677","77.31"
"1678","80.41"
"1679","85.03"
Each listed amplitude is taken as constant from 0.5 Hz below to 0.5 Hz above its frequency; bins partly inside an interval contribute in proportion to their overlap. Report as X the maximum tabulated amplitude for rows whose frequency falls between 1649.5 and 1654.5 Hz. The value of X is 105.2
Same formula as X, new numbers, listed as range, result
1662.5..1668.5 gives 59.12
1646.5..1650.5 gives 127.5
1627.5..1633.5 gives 169.8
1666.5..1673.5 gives 63.57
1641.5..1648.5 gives 170.6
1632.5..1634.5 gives 171.4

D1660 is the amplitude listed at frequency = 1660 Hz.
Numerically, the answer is 32.03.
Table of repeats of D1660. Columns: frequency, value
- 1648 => 117.8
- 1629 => 163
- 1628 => 162.1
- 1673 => 63.57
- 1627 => 161.4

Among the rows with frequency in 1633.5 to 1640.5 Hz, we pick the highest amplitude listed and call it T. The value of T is 179.9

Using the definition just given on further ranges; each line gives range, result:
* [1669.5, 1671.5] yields 60.1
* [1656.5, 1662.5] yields 41.49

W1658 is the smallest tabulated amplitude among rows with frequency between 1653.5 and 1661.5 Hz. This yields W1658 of 30.32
